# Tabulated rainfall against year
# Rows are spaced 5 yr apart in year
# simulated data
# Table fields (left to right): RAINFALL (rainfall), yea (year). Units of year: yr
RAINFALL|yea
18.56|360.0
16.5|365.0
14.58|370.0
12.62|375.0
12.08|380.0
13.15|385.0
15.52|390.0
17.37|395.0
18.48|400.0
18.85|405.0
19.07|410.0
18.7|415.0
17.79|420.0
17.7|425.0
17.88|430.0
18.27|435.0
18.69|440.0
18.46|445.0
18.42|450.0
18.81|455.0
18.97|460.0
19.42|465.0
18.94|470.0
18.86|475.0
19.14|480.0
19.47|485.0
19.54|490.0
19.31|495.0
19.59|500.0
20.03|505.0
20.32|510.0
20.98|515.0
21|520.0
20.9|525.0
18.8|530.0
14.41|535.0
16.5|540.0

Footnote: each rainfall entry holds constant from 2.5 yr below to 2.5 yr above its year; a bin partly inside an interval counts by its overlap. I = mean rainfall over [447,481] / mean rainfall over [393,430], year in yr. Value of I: 1.04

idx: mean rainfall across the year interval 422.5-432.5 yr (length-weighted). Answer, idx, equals 17.8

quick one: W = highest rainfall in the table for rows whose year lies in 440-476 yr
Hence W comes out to 19.42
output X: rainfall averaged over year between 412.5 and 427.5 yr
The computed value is 18.1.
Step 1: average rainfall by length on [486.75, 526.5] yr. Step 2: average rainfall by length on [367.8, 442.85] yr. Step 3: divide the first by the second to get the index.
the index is 1.21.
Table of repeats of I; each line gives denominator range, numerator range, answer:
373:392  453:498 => 1.44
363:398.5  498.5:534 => 1.37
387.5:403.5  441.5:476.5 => 1.09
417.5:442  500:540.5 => 1.07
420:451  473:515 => 1.08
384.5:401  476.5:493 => 1.19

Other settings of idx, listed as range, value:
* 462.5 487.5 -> 19.2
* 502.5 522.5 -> 20.6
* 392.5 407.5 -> 18.2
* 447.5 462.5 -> 18.7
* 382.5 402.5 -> 16.1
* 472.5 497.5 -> 19.3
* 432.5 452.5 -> 18.5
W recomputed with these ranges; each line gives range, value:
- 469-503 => 19.59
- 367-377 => 14.58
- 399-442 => 19.07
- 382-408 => 18.85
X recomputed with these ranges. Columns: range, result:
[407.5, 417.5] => 18.9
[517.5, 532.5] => 20.2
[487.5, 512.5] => 19.8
